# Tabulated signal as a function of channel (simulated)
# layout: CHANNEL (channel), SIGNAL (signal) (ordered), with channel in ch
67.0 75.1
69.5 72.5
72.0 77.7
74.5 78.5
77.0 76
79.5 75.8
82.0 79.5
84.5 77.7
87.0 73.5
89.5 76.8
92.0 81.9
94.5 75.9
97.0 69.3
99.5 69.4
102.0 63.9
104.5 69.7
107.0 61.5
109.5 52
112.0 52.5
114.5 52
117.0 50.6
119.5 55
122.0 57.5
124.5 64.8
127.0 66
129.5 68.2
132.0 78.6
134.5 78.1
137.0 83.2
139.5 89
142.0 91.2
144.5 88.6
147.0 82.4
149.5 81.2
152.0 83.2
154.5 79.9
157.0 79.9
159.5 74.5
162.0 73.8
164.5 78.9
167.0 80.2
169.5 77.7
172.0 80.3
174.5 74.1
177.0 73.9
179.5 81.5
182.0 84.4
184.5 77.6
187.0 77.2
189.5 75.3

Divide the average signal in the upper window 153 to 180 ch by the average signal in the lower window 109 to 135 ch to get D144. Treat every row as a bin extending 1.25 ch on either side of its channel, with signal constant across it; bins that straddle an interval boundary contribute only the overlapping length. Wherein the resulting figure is 1.3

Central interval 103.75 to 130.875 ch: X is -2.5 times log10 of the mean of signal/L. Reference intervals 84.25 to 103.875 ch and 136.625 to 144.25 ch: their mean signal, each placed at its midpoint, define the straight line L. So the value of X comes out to 0.34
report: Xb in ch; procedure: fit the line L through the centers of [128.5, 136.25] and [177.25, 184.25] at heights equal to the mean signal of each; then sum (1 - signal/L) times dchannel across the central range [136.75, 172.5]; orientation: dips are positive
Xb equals -1.6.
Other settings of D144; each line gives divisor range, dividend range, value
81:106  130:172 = 1.10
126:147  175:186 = 0.98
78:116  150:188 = 1.14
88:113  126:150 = 1.20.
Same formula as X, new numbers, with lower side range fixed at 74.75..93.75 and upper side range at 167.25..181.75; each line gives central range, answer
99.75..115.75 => 0.292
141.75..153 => -0.093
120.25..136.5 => 0.128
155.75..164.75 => 0.021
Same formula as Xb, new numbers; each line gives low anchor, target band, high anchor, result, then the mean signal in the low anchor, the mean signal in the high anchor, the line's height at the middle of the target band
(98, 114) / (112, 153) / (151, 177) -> -1.85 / 61.2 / 78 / 68.9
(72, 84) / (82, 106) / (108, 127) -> -1.62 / 77.5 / 55.7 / 68.7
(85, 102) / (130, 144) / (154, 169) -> -1.29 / 73.8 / 77.8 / 76.3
